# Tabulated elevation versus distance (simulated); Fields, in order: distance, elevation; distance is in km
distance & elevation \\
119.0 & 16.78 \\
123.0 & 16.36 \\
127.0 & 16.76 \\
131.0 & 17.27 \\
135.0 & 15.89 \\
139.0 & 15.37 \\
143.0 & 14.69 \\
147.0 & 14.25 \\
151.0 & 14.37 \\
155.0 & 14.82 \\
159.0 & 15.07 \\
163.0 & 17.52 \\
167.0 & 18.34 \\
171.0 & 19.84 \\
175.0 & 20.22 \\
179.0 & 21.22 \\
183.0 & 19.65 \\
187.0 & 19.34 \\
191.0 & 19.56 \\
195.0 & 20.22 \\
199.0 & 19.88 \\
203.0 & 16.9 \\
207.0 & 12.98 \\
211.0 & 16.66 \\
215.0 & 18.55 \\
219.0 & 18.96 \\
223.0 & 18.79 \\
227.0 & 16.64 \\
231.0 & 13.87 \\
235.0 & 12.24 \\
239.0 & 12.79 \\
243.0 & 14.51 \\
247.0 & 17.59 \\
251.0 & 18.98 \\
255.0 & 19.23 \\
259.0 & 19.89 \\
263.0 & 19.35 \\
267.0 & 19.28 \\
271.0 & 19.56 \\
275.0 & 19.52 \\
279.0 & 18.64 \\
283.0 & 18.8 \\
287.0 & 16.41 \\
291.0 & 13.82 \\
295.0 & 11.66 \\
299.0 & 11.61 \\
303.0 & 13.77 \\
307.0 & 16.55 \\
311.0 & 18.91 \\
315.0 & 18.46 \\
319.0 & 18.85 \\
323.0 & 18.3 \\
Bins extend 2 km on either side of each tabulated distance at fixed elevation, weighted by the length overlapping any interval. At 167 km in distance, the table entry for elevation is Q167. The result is 18.34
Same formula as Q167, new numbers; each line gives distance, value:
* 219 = 18.96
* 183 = 19.65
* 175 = 20.22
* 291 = 13.82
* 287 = 16.41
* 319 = 18.85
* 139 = 15.37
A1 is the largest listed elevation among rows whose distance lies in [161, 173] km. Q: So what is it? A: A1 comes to 19.84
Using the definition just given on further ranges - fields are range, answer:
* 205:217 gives 18.55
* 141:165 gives 17.52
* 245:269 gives 19.89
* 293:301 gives 11.66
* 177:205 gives 21.22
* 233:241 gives 12.79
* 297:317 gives 18.91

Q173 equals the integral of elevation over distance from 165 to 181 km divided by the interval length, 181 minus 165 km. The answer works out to 19.9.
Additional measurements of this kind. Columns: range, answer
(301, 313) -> 16.4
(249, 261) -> 19.4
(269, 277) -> 19.5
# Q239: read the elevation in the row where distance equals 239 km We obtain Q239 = 12.79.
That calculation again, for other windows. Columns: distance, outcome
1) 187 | 19.34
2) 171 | 19.84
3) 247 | 17.59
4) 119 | 16.78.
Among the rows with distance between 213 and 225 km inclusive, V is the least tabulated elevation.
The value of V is 18.55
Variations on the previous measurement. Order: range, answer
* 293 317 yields 11.61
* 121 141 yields 15.37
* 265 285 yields 18.64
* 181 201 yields 19.34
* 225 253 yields 12.24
